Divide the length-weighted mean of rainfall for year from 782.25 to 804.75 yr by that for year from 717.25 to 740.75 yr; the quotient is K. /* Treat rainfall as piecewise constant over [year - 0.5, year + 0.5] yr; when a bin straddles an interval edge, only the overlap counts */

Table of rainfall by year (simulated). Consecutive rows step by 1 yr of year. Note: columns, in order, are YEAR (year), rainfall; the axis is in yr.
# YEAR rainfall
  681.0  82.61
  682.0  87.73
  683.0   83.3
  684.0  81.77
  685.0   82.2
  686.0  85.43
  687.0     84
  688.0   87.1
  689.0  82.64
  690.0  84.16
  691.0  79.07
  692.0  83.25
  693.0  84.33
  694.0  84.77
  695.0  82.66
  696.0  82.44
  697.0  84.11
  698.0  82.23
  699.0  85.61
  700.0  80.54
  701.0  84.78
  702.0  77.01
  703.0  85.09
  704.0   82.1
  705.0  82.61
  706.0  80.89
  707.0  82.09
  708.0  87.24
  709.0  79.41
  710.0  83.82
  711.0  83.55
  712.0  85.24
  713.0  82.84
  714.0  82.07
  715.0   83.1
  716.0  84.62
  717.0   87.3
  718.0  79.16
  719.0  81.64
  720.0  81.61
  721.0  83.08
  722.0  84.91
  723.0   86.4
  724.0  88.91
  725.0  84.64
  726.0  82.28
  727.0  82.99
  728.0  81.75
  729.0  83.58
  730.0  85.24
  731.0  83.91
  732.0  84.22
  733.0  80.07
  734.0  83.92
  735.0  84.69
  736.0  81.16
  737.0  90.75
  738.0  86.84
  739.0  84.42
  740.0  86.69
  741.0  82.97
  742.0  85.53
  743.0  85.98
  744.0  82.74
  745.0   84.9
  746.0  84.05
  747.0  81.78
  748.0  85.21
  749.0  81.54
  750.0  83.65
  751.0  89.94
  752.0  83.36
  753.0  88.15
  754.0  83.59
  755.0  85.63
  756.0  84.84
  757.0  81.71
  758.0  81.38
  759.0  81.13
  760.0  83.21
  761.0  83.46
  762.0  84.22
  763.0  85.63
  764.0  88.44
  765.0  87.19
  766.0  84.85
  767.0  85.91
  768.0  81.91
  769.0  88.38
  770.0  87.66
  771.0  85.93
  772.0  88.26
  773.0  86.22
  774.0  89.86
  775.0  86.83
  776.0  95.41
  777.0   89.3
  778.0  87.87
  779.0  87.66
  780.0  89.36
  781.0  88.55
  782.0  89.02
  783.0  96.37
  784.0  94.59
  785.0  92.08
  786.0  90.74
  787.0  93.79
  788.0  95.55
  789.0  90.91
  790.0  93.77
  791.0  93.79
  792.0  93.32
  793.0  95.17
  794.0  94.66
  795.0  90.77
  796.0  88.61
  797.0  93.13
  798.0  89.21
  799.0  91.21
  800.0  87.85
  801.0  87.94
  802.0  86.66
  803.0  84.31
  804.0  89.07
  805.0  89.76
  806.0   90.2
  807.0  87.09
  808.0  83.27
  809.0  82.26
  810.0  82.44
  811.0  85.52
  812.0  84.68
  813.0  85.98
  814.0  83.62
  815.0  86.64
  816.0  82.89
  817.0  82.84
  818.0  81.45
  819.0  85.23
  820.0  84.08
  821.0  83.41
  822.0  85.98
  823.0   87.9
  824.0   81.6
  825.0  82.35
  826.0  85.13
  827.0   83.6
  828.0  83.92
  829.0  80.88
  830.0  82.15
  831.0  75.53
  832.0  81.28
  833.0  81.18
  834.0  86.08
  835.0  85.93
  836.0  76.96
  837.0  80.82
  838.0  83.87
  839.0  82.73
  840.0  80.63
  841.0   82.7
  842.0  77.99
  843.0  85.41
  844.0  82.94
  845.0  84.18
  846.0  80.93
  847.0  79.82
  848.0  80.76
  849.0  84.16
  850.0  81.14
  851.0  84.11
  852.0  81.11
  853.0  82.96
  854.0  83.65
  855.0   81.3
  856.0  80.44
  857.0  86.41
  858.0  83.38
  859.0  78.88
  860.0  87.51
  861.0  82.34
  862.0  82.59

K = 1.09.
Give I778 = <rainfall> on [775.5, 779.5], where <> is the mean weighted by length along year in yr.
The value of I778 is 90.1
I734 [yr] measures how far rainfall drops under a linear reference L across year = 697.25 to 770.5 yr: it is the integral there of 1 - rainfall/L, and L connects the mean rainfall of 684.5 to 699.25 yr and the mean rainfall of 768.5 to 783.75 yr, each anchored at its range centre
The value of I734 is 2.0 yr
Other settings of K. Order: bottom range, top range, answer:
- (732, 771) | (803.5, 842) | 0.99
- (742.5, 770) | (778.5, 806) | 1.08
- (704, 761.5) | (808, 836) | 0.99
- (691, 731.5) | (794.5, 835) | 1.02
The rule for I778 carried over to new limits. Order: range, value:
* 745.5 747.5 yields 82.9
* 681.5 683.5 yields 85.5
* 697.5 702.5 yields 82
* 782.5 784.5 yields 95.5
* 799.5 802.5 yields 87.5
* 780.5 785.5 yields 92.1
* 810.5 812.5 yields 85.1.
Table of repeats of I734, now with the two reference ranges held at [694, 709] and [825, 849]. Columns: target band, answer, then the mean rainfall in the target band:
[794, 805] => -0.9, 89.2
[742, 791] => -2.8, 87.2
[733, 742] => -0.3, 84.9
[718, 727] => -0.1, 83.8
